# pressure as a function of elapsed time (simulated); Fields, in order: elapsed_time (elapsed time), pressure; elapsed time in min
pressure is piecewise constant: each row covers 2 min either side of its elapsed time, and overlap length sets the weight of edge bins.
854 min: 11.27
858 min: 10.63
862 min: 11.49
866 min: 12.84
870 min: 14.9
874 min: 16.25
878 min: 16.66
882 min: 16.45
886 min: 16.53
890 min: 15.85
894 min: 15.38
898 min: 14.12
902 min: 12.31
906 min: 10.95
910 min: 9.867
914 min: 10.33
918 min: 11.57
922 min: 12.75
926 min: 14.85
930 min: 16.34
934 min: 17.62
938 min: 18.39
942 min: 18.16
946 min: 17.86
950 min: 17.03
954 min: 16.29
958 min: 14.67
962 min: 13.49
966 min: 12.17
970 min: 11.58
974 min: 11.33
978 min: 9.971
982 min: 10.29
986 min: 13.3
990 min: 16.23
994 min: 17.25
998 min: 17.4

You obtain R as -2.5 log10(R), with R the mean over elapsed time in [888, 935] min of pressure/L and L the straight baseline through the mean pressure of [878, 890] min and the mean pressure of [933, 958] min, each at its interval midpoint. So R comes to 0.246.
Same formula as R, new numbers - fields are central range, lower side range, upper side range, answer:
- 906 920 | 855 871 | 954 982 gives 0.16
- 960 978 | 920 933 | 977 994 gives 0.15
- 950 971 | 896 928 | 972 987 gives -0.23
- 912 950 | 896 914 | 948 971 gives -0.18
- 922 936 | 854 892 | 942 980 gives -0.11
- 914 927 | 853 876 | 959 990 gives 0.00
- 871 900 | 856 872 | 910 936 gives -0.23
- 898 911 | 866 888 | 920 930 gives 0.28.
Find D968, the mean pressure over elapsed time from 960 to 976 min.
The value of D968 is 12.1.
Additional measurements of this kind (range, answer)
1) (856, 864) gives 11.1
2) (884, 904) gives 14.8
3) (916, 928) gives 13.1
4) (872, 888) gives 16.5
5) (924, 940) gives 16.8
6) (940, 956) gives 17.3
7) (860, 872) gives 13.1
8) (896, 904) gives 13.2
